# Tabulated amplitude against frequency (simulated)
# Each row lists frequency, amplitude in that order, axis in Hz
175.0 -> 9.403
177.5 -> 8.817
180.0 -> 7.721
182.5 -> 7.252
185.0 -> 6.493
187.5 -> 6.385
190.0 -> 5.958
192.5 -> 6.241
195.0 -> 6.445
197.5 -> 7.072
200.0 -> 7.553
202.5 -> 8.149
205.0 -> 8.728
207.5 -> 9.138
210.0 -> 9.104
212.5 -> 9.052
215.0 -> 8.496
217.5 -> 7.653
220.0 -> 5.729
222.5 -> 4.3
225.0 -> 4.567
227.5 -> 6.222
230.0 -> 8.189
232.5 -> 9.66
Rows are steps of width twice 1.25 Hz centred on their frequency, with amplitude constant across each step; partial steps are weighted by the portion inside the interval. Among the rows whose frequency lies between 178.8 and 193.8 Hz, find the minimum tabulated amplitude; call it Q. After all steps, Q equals 5.958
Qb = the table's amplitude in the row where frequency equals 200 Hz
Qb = 7.553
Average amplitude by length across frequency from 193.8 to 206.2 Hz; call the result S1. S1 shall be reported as 7.59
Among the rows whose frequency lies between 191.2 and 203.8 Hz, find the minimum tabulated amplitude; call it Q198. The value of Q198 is 6.241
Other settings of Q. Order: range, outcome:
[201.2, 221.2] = 5.729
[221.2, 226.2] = 4.3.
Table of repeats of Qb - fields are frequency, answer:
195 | 6.445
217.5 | 7.653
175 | 9.403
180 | 7.721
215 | 8.496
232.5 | 9.66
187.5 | 6.385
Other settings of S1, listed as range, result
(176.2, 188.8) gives 7.34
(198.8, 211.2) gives 8.54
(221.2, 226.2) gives 4.45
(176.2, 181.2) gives 8.29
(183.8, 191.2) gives 6.28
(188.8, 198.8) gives 6.44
